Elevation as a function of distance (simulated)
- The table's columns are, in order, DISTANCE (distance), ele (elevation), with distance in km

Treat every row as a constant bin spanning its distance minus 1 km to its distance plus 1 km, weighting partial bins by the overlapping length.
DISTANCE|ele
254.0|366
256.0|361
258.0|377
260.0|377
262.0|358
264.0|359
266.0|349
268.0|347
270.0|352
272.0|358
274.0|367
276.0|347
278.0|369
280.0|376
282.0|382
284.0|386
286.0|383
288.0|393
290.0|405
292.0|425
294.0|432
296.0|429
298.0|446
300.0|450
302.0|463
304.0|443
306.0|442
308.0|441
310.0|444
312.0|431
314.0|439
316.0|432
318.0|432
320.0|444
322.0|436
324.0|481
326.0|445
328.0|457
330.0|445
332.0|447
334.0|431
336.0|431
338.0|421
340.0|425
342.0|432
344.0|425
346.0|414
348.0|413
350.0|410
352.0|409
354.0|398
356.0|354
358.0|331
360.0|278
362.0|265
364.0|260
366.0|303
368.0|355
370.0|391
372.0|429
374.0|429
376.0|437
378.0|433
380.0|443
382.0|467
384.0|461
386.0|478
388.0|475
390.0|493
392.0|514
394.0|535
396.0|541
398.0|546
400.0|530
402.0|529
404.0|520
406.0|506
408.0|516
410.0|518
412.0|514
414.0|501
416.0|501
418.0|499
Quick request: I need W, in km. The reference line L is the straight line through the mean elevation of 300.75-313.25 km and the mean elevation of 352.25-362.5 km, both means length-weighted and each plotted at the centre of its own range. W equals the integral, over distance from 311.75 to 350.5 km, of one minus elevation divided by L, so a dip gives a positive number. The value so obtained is -4.41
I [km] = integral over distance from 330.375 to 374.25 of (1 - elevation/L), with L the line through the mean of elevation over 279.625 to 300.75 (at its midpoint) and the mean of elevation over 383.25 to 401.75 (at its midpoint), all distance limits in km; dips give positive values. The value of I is 7.94 km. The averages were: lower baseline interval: 410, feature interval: 384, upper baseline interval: 510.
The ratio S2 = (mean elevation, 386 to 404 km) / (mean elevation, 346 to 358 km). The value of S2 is 1.32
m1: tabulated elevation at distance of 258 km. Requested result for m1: 377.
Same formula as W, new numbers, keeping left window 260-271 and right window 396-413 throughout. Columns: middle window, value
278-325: -3.2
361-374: 3.8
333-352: 1.1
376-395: 1.0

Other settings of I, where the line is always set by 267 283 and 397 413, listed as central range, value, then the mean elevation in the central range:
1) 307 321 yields -0.9 km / 438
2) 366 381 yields 2.3 km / 409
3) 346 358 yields 1.7 km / 393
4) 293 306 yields -1.7 km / 444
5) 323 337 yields -0.6 km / 448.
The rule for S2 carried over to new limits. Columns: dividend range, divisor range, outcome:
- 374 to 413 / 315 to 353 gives 1.14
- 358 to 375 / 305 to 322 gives 0.77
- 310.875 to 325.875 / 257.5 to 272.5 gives 1.23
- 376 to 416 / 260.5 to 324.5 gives 1.23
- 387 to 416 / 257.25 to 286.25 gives 1.41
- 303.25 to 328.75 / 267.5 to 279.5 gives 1.24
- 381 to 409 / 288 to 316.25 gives 1.17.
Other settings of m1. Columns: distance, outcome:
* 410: 518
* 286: 383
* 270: 352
